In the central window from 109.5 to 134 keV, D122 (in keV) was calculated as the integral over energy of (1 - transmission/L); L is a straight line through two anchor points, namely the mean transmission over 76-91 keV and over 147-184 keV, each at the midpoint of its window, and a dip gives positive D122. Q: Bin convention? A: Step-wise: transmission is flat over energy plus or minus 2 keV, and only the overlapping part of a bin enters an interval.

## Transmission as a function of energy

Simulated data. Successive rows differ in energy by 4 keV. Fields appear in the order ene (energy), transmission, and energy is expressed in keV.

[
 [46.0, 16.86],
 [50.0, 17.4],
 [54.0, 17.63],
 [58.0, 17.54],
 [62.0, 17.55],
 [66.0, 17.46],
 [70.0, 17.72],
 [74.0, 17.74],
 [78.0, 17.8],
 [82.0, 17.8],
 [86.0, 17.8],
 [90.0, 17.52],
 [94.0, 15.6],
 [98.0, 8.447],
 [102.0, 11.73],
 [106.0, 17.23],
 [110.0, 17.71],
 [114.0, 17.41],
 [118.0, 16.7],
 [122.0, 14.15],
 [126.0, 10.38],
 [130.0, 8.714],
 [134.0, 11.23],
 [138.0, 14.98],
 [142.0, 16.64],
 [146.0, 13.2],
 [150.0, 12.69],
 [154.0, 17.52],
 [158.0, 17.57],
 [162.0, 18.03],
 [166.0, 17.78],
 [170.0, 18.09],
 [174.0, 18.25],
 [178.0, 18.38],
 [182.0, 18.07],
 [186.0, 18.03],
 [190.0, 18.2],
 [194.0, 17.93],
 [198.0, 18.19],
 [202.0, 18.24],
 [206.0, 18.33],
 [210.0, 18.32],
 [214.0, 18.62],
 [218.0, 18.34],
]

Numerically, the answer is 5.3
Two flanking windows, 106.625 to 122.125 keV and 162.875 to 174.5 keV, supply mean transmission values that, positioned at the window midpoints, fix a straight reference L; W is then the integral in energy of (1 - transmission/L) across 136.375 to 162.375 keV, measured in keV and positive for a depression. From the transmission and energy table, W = 2.8 keV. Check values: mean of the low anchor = 16.8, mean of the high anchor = 18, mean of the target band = 15.7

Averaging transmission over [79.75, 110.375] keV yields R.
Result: 15.4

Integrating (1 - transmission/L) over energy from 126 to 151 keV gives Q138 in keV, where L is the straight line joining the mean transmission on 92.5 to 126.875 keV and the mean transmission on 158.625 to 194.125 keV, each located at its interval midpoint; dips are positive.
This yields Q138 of 5.22 keV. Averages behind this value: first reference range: 14.5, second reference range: 18.1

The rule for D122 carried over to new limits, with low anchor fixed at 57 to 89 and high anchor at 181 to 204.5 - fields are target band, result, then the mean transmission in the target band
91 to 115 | 4.2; 14.7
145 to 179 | 2.1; 16.9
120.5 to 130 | 3.4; 11.4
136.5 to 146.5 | 1.5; 15.2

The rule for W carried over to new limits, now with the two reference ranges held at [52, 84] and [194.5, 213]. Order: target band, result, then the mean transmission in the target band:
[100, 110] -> 1.5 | 15.1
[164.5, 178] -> 0.0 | 18.1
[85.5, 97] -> 1.1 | 16.1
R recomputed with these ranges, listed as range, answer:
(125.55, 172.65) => 14.9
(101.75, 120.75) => 16.5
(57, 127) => 16.1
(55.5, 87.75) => 17.7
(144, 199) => 17.3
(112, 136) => 13.1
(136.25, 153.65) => 14.7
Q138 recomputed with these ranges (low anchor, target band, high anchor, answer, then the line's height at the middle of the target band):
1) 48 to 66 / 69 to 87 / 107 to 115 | -0.3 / 17.5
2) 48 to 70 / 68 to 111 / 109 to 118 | 3.4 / 17.4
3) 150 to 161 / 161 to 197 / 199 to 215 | -1.3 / 17.5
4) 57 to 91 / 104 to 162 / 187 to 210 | 10.0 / 17.9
